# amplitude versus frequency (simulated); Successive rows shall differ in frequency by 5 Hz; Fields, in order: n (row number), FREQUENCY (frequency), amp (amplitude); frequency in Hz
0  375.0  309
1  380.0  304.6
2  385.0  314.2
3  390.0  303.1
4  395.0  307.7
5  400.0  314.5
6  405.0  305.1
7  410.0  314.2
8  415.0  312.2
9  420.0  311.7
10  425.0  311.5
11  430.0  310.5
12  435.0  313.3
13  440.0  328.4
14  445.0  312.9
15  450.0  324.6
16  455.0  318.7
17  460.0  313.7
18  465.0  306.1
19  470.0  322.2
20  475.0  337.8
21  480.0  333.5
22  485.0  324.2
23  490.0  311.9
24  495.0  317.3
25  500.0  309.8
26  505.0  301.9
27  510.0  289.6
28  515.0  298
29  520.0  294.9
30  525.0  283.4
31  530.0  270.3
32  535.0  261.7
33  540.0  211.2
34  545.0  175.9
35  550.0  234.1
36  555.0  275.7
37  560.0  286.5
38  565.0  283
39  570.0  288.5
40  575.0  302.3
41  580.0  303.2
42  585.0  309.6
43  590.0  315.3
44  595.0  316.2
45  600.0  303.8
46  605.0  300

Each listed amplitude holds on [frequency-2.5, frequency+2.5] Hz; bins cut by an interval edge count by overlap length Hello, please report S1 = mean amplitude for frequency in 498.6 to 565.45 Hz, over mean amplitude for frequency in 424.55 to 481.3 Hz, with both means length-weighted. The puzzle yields 0.8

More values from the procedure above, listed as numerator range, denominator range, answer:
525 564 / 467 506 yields 0.78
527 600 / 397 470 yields 0.87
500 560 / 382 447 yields 0.85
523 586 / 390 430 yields 0.86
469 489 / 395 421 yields 1.06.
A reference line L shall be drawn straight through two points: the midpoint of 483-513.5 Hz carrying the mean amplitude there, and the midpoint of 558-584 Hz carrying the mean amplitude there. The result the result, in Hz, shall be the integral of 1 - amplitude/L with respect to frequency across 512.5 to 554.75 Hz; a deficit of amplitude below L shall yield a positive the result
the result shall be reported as 6.5 Hz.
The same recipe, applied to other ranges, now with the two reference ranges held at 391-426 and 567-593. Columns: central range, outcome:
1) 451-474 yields -0.7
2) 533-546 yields 3.7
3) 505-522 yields 0.6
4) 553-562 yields 0.7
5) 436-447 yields -0.4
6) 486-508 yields -0.3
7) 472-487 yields -1.2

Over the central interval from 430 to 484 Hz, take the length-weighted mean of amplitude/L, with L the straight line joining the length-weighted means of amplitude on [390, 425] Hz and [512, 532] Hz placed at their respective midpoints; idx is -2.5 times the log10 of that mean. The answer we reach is -0.07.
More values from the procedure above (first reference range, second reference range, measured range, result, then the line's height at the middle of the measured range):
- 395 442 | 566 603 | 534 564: 0.26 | 306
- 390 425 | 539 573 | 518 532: -0.07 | 265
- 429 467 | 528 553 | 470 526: -0.15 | 270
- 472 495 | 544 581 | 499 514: 0.04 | 310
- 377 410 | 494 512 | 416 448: -0.03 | 307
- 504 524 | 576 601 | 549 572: 0.11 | 304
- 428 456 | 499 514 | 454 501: -0.04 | 308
